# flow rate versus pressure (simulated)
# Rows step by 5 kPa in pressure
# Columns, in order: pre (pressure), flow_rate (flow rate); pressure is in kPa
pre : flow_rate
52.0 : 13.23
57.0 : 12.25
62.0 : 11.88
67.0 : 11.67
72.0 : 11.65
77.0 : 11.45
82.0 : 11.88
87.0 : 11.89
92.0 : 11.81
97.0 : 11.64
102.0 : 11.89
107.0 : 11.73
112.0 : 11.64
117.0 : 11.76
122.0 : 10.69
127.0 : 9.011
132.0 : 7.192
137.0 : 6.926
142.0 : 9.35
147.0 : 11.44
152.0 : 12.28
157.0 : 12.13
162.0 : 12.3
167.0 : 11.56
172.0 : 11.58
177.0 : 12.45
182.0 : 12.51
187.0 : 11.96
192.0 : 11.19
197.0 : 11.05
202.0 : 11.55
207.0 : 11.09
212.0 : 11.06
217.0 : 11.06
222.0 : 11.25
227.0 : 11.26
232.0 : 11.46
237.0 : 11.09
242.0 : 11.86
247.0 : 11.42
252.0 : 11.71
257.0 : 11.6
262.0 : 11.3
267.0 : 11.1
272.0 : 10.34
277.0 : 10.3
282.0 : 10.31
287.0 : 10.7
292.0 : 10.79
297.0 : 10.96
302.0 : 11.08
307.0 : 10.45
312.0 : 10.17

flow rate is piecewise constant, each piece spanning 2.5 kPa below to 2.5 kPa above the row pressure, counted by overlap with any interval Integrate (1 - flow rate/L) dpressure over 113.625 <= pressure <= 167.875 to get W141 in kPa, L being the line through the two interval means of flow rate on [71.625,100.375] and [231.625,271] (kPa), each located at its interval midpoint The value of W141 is 5.7 kPa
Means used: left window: 11.7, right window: 11.4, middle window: 10.4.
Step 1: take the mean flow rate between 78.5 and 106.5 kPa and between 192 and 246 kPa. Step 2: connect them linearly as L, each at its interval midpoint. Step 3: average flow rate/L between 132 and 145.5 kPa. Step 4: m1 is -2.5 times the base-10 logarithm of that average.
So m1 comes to 0.38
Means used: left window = 11.8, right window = 11.3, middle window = 8.21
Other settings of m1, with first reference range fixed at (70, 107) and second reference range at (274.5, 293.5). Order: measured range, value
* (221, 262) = -0.07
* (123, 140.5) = 0.38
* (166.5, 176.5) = -0.05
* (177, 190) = -0.10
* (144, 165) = -0.06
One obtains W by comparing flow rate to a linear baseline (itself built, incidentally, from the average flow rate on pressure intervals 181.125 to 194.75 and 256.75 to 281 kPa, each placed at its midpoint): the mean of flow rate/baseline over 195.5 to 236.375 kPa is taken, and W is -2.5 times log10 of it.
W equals 0.02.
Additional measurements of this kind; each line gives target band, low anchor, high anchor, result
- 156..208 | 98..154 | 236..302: -0.11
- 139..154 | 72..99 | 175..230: 0.07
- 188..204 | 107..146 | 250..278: -0.09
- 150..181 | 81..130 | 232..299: -0.08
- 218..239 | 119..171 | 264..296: -0.07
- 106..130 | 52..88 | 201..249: 0.08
